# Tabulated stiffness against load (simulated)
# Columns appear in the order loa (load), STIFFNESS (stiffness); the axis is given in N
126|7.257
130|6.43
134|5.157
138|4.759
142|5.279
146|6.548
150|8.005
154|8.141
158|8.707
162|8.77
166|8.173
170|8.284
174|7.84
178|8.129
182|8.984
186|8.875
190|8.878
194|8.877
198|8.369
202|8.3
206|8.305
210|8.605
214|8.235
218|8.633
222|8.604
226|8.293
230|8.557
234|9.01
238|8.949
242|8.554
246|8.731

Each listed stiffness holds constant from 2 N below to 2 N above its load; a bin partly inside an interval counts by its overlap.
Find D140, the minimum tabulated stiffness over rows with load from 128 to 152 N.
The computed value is 4.759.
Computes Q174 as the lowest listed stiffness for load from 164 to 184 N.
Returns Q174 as 7.84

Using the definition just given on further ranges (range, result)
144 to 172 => 6.548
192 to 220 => 8.235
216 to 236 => 8.293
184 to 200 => 8.369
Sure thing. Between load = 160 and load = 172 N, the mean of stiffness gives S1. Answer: 8.41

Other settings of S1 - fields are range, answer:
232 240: 8.98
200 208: 8.3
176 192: 8.72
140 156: 6.99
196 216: 8.36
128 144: 5.41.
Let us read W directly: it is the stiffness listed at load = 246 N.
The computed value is 8.731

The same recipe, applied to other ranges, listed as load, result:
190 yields 8.878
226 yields 8.293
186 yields 8.875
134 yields 5.157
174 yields 7.84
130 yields 6.43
